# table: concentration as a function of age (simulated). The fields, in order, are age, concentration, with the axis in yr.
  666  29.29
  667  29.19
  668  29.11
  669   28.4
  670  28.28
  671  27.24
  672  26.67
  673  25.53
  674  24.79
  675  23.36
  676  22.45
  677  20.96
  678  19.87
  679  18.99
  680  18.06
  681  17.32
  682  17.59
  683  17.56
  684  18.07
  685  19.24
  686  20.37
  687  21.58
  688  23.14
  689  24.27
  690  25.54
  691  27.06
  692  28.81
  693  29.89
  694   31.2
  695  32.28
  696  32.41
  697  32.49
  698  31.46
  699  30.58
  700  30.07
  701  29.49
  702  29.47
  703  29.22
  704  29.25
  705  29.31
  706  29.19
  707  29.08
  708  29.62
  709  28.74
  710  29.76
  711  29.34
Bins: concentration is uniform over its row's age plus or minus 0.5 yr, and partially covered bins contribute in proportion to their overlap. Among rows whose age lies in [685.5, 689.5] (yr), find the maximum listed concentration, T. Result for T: 24.27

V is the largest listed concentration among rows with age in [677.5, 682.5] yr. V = 19.87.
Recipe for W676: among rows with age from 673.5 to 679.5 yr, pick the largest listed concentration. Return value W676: 24.79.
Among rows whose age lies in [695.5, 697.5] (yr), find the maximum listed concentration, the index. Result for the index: 32.49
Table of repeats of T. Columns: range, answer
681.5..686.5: 20.37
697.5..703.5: 31.46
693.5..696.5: 32.41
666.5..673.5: 29.19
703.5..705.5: 29.31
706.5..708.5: 29.62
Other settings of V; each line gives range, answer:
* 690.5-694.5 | 31.2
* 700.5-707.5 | 29.49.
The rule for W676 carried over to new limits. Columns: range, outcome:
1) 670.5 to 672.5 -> 27.24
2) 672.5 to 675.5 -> 25.53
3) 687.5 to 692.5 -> 28.81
